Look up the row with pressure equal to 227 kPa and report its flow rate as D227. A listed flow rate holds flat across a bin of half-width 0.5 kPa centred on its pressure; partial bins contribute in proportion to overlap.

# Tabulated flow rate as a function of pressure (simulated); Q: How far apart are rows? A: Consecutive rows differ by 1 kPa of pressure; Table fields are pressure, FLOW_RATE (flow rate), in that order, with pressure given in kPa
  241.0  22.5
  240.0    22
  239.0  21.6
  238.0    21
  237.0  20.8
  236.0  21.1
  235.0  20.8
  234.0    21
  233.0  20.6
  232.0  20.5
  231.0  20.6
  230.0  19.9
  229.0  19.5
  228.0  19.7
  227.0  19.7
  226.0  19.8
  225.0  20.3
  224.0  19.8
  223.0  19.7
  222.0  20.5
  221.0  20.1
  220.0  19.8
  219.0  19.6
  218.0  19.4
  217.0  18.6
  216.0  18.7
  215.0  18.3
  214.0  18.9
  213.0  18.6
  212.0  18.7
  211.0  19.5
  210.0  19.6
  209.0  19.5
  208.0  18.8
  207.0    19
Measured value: 19.7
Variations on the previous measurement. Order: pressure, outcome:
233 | 20.6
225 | 20.3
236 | 21.1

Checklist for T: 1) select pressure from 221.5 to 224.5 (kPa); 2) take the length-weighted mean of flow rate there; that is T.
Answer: 20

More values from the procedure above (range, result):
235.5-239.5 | 21.1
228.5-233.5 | 20.2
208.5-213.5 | 19.2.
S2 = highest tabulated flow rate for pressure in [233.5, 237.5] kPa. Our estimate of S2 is 21.1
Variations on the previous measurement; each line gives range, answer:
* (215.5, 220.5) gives 19.8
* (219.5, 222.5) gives 20.5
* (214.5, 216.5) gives 18.7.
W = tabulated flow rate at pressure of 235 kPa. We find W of 20.8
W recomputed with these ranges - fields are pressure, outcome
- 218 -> 19.4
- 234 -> 21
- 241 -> 22.5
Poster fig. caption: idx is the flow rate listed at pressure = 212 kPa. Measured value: 18.7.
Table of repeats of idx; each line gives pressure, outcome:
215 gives 18.3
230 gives 19.9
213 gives 18.6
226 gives 19.8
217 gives 18.6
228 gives 19.7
